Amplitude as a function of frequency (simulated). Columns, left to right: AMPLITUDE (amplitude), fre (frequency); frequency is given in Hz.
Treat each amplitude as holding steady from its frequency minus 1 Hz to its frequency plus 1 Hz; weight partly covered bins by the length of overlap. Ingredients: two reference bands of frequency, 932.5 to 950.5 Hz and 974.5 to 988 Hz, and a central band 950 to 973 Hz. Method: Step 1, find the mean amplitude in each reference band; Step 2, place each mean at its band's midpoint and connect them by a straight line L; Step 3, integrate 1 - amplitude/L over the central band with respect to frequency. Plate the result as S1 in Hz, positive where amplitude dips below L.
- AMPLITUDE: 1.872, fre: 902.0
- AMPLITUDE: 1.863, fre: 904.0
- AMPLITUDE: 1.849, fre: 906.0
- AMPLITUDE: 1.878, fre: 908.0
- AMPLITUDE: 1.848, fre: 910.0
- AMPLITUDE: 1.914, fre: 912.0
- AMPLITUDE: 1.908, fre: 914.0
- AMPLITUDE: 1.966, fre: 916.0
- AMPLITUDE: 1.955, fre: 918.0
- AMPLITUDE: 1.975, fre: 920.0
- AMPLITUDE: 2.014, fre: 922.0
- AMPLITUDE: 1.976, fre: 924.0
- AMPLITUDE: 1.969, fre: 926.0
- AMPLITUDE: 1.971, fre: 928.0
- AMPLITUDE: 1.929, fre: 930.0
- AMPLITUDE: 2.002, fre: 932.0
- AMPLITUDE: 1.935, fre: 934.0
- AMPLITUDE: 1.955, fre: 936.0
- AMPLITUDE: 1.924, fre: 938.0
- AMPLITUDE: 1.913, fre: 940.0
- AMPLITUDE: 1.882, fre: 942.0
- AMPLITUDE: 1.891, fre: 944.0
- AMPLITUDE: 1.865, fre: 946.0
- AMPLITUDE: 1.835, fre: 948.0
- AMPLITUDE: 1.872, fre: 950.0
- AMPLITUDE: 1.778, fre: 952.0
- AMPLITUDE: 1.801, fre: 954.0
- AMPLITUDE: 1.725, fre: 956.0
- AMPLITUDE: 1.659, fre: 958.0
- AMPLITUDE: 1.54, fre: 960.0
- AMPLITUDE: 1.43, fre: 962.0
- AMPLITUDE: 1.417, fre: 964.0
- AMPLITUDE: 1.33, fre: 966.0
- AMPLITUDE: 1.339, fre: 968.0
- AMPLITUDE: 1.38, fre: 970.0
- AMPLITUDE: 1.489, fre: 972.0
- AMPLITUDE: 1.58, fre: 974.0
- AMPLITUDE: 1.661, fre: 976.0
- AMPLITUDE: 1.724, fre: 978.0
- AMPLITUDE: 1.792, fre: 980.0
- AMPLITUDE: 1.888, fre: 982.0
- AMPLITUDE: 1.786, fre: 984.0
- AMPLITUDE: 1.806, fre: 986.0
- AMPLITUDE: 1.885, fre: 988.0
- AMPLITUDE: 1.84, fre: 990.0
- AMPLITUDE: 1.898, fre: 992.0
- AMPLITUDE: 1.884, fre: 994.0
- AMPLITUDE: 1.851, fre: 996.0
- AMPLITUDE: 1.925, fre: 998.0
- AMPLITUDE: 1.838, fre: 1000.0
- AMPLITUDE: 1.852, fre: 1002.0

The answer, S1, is 3.63 Hz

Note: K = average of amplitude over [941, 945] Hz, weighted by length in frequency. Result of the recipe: 1.89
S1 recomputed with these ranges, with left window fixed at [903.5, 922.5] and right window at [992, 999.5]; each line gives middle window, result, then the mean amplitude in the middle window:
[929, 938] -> -0.21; 1.95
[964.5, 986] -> 3.29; 1.6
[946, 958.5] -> 0.73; 1.79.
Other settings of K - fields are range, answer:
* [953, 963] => 1.63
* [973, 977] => 1.62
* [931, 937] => 1.96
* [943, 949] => 1.86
